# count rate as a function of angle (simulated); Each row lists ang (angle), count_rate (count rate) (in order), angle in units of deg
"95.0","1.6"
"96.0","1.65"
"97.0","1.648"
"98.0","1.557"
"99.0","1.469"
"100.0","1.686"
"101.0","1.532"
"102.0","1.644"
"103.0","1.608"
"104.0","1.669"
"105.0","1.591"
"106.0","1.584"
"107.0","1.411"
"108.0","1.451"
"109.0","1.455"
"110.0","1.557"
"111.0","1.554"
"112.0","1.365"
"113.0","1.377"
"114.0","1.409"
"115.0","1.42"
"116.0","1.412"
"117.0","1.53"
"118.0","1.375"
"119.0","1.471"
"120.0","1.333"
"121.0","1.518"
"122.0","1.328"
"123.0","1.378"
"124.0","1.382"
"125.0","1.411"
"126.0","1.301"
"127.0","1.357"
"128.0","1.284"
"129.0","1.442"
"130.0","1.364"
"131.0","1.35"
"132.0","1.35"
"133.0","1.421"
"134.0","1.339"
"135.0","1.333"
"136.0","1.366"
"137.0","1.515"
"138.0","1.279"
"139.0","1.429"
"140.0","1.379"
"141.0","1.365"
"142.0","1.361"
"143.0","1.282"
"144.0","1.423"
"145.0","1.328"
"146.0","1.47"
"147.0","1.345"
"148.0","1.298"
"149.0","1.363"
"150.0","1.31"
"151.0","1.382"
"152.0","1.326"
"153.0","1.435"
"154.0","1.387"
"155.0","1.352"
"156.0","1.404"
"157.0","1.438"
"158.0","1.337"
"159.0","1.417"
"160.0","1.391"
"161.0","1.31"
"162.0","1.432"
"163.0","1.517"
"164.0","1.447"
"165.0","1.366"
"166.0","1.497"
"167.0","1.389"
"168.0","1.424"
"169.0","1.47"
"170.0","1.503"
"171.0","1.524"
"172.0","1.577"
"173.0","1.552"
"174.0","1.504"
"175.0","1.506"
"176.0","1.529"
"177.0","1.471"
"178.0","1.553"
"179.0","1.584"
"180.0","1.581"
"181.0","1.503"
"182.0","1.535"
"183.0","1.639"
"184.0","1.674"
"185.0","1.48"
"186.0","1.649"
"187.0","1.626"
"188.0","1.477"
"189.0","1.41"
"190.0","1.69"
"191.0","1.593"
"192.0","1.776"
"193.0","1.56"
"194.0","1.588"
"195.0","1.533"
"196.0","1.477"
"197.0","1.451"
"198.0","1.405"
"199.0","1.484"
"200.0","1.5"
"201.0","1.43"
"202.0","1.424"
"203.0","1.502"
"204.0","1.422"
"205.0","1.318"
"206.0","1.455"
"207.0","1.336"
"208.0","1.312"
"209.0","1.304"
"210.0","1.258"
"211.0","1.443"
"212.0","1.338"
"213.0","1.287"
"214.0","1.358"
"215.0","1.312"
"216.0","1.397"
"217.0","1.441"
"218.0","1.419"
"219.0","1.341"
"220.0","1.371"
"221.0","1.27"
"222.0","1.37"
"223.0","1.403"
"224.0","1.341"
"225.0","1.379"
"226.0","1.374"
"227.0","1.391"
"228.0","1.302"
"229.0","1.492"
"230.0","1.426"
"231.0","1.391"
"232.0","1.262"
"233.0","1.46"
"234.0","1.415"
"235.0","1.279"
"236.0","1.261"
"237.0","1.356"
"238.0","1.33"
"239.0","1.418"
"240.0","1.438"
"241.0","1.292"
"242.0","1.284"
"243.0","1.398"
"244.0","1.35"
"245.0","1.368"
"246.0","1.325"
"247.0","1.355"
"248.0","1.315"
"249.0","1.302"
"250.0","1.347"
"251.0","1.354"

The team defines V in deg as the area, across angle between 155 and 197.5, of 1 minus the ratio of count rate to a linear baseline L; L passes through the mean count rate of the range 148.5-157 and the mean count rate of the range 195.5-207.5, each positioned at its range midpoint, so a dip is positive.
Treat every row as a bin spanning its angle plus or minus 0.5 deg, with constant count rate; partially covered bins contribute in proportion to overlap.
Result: -3.2 deg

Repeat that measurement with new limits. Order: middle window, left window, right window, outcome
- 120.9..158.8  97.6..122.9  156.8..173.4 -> 2.5 deg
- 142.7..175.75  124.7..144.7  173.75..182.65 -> 1.0 deg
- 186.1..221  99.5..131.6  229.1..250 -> -1.5 deg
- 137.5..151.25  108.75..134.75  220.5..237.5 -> 0.4 deg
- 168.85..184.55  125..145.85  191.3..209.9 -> -1.3 deg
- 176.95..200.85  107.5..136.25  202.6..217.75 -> -3.1 deg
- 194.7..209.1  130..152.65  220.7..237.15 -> -0.6 deg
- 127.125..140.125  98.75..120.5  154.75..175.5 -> 0.9 deg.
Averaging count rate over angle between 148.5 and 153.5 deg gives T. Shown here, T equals 1.36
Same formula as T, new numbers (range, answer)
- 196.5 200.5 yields 1.46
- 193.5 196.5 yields 1.53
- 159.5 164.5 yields 1.42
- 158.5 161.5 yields 1.37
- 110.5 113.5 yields 1.43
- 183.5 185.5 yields 1.58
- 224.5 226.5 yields 1.38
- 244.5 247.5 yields 1.35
